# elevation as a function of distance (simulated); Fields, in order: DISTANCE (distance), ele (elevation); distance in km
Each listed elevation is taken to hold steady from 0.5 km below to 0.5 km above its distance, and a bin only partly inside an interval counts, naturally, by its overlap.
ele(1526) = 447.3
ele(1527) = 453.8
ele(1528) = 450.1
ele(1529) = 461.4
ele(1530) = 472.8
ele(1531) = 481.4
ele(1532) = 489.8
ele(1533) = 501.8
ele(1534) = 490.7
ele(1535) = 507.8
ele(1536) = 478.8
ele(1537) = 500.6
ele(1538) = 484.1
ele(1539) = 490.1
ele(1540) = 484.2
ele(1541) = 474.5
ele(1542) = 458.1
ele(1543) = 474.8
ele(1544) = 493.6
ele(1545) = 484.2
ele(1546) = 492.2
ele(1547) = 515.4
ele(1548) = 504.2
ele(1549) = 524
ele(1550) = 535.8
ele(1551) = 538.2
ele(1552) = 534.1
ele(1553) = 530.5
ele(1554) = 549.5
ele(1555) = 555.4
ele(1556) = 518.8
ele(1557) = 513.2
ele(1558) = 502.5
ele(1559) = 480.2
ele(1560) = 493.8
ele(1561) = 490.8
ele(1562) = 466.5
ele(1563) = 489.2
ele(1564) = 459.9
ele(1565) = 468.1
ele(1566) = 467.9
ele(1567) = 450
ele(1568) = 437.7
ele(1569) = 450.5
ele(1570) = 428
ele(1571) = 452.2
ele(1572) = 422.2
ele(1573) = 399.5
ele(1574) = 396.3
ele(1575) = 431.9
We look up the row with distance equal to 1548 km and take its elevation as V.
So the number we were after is 504.2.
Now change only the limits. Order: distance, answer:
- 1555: 555.4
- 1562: 466.5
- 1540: 484.2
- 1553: 530.5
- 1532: 489.8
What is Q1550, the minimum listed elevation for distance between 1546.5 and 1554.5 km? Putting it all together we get 504.2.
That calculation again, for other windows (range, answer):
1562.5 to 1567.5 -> 450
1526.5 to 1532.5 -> 450.1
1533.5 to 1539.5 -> 478.8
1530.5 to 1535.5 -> 481.4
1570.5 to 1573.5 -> 399.5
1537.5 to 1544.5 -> 458.1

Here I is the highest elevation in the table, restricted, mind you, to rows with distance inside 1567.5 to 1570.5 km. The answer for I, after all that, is 450.5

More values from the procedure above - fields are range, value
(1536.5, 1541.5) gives 500.6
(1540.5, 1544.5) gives 493.6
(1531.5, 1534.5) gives 501.8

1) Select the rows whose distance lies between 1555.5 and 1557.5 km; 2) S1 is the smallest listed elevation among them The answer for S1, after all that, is 513.2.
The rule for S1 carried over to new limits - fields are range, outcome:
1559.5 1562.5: 466.5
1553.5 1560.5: 480.2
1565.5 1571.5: 428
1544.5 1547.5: 484.2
